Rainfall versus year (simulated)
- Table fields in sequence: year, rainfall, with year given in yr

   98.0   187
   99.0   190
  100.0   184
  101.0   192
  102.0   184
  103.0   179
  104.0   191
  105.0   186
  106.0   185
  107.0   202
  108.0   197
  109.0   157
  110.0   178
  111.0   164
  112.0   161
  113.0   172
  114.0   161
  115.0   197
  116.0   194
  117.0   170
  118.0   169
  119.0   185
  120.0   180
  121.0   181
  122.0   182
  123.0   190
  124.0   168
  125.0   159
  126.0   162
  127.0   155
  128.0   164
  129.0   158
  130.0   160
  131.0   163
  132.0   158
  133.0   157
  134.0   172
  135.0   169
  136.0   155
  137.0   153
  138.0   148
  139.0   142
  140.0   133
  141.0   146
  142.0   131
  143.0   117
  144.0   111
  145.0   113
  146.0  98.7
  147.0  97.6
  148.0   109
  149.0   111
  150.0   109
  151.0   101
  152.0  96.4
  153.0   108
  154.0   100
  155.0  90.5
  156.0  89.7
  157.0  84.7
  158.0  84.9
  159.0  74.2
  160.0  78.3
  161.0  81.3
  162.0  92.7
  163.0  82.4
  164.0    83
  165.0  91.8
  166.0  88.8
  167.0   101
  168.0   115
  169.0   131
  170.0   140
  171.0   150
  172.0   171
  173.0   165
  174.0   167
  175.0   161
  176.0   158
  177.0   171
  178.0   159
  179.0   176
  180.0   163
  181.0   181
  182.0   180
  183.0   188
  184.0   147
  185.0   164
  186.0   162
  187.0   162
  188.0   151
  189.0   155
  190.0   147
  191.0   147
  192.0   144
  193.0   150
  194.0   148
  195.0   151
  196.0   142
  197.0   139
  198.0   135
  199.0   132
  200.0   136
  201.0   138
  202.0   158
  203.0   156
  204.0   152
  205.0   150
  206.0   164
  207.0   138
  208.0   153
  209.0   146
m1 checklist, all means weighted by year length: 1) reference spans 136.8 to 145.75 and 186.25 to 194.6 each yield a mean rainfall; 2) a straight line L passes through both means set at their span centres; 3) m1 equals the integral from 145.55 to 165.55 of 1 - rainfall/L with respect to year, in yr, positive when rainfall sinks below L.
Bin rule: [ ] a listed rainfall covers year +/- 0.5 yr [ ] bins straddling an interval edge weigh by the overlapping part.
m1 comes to 6.4 yr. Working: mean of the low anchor 131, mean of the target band 93.2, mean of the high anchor 151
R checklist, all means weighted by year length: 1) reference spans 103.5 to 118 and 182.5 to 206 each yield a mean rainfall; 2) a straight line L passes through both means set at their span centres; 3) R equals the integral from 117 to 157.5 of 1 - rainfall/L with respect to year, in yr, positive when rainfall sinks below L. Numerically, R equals 7.37 yr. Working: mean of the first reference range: 179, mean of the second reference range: 150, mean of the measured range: 140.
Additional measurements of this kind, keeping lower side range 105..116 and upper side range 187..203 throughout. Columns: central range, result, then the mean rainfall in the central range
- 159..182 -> 3.36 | 132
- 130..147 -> 2.74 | 141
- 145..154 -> 3.26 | 104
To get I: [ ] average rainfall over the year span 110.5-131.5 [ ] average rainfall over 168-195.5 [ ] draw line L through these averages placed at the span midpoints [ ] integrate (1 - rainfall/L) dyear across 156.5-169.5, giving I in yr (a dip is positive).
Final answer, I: 5.7 yr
